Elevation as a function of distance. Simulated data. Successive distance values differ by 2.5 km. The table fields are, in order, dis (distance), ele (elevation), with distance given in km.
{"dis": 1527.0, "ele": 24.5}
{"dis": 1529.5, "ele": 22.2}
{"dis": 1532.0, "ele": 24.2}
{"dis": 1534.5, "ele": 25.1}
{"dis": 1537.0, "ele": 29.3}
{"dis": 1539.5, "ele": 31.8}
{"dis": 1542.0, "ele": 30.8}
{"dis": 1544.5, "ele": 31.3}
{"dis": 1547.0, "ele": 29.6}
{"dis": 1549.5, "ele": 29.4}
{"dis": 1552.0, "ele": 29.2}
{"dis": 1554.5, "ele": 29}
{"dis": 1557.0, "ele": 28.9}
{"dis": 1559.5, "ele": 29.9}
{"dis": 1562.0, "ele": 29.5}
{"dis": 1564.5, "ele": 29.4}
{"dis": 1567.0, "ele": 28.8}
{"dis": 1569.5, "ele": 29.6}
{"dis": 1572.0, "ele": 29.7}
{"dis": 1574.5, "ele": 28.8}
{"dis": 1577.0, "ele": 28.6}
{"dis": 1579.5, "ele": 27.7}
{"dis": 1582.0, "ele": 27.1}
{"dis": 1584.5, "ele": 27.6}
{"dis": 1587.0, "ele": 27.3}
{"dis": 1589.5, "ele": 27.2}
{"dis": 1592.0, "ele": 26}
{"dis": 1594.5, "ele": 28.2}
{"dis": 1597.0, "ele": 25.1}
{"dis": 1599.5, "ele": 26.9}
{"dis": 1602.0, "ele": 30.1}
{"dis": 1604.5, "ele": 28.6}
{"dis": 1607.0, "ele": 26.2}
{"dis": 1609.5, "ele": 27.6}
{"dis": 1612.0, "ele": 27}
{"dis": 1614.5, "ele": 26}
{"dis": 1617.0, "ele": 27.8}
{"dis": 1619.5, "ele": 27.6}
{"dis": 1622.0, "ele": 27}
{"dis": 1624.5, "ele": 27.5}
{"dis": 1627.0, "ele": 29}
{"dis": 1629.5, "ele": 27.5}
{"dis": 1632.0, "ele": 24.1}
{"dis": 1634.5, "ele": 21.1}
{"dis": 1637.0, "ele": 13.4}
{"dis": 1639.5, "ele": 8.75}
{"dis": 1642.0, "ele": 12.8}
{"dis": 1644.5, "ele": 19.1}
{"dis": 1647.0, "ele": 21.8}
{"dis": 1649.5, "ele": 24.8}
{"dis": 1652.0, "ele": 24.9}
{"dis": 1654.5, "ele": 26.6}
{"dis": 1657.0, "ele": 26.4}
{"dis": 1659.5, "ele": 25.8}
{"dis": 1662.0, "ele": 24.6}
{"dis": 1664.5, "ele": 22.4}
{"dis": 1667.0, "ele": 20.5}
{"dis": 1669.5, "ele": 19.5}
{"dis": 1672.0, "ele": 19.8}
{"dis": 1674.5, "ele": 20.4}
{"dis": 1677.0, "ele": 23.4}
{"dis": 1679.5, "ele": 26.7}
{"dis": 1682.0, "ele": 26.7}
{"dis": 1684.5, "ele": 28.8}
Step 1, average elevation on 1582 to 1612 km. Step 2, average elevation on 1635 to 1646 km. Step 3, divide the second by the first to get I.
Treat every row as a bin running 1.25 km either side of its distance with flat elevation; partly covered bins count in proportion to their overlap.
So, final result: 0.52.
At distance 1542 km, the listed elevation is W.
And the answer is 30.8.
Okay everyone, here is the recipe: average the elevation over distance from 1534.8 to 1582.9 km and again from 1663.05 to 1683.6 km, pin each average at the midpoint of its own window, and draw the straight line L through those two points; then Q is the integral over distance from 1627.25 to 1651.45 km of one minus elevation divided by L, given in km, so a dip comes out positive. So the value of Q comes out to 4.7 km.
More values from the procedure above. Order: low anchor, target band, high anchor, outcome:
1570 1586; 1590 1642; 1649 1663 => 3.91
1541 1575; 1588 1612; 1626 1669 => -1.26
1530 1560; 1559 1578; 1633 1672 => -1.53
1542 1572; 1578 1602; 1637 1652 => -2.03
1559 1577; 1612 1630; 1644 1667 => -0.94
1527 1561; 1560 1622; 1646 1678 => -3.69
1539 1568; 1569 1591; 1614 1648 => -0.72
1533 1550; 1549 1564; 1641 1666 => -0.34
